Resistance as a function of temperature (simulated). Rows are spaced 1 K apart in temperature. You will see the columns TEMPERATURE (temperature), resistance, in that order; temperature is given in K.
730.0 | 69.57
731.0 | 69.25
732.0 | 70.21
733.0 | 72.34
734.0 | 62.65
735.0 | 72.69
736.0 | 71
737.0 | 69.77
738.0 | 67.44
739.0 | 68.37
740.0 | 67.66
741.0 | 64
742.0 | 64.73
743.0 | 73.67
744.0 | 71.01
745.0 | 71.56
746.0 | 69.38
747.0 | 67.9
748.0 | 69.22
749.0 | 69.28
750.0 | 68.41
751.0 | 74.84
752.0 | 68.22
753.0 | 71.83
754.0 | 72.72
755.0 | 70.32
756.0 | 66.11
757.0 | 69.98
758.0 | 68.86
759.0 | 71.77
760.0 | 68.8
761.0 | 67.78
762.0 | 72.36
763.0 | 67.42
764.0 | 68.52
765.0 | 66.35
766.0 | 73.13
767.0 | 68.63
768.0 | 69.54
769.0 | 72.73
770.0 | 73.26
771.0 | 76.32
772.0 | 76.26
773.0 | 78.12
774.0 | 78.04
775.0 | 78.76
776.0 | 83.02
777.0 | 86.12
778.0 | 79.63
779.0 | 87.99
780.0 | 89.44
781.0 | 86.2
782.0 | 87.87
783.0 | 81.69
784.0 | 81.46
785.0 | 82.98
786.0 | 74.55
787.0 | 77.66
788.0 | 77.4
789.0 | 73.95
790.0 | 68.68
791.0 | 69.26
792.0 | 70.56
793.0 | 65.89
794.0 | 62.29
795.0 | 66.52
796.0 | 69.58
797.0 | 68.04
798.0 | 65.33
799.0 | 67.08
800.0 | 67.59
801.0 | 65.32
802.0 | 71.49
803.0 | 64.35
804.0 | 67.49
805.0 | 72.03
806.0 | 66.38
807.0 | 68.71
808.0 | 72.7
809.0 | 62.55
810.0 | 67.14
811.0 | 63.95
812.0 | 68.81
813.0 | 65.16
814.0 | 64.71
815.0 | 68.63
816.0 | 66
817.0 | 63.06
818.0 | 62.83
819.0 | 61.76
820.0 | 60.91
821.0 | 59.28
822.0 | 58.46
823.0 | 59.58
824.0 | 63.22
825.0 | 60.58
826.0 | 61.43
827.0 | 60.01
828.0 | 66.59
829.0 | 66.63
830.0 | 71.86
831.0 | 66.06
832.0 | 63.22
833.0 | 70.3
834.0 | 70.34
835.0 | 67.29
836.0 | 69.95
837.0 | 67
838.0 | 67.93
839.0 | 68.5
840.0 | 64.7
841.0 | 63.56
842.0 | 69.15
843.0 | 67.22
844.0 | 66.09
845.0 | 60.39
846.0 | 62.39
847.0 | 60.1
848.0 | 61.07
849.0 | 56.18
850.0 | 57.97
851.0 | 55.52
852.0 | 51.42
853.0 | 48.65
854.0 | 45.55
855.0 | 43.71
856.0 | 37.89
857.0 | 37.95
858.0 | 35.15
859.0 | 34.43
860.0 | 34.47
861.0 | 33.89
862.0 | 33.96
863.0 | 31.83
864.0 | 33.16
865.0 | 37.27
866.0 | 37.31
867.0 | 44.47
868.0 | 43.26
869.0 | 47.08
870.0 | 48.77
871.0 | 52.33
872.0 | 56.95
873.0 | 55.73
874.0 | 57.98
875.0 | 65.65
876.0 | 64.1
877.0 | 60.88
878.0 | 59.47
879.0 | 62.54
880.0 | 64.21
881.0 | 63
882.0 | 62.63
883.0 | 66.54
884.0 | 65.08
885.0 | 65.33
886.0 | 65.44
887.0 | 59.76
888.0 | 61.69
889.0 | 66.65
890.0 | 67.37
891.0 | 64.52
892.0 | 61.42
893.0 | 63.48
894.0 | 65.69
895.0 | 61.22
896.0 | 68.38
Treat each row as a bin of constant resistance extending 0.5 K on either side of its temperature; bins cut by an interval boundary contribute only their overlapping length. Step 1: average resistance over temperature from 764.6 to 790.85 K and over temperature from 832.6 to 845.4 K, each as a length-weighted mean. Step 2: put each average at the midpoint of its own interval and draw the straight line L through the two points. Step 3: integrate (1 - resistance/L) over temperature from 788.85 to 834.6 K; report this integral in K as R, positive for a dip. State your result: 3.81 K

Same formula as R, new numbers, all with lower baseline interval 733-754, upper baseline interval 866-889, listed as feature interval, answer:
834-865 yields 4.06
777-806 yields -3.65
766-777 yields -1.44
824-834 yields -0.47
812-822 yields -0.03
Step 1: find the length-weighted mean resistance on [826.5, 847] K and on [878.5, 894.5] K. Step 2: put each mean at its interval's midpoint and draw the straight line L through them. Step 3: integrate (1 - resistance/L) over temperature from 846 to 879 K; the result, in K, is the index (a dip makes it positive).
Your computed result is 8.6 K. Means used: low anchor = 66.3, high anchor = 64.1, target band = 48.1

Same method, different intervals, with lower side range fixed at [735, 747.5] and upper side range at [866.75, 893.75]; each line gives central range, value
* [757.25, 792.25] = -4.73 K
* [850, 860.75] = 3.26 K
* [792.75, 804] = -0.24 K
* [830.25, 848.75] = -0.91 K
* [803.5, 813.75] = -0.43 K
